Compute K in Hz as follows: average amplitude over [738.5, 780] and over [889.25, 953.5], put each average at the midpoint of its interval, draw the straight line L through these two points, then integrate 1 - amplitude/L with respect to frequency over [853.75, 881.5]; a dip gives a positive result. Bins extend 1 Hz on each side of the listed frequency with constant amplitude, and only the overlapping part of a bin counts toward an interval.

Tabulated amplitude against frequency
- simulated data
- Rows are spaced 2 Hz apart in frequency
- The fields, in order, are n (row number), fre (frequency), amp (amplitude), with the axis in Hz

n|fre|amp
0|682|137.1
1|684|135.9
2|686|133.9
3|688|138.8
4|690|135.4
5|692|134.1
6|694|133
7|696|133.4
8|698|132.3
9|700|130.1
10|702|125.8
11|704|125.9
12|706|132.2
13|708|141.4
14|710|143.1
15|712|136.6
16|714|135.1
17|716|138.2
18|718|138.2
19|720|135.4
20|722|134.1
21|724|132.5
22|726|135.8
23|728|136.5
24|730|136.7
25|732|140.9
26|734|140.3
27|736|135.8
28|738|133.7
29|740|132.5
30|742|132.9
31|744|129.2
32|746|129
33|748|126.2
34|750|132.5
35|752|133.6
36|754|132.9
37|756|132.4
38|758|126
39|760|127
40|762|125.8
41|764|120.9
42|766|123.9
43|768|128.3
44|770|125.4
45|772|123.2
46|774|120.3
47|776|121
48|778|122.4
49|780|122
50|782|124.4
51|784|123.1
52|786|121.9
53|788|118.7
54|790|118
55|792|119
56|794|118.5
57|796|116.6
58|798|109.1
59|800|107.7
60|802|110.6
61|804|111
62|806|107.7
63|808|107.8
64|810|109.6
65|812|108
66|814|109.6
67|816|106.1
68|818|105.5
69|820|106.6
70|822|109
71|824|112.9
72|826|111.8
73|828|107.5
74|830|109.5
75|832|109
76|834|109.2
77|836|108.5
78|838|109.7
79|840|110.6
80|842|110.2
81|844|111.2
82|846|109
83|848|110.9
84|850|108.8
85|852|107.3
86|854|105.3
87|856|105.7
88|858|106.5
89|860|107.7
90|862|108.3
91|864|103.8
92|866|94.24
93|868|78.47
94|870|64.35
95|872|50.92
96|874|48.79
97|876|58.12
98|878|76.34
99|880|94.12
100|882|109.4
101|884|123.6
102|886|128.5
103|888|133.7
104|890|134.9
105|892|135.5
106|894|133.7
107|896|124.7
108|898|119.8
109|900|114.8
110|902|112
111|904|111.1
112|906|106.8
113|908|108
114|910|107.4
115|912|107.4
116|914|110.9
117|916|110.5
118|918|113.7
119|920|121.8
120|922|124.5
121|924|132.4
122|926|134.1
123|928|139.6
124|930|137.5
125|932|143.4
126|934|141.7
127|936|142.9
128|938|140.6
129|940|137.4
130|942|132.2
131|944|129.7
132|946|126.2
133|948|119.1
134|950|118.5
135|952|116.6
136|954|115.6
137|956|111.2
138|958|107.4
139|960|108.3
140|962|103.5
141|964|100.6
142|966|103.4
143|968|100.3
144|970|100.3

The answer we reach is 8.8 Hz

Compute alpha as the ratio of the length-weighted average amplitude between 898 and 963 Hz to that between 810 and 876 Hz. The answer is 1.20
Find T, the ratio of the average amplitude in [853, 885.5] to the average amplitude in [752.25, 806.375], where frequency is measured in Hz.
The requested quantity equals 0.75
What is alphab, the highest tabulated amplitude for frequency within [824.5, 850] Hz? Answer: 111.8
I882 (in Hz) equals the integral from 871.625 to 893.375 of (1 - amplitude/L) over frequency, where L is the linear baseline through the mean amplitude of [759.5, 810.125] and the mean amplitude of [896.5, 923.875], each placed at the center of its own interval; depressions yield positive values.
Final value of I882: 2.54 Hz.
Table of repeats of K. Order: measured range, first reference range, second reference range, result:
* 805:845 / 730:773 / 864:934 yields 3.8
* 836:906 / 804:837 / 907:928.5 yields 5.6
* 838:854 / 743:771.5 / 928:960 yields 2.3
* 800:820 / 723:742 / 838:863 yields 1.6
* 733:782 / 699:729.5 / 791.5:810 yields -2.0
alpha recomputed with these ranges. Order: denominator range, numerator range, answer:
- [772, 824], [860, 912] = 0.90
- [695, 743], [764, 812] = 0.87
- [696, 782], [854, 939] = 0.85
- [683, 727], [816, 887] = 0.75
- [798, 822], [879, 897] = 1.15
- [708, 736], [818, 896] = 0.76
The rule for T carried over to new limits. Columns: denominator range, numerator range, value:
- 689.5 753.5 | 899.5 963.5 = 0.90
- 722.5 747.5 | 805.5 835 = 0.81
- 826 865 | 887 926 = 1.10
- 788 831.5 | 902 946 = 1.13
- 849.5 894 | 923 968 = 1.24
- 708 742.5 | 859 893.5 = 0.71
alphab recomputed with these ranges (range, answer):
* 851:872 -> 108.3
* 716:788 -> 140.9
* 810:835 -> 112.9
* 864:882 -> 109.4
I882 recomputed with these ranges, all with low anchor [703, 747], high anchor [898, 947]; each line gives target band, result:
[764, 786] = 1.5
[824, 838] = 2.1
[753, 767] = 0.7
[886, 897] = -0.5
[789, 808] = 2.7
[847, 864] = 2.7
